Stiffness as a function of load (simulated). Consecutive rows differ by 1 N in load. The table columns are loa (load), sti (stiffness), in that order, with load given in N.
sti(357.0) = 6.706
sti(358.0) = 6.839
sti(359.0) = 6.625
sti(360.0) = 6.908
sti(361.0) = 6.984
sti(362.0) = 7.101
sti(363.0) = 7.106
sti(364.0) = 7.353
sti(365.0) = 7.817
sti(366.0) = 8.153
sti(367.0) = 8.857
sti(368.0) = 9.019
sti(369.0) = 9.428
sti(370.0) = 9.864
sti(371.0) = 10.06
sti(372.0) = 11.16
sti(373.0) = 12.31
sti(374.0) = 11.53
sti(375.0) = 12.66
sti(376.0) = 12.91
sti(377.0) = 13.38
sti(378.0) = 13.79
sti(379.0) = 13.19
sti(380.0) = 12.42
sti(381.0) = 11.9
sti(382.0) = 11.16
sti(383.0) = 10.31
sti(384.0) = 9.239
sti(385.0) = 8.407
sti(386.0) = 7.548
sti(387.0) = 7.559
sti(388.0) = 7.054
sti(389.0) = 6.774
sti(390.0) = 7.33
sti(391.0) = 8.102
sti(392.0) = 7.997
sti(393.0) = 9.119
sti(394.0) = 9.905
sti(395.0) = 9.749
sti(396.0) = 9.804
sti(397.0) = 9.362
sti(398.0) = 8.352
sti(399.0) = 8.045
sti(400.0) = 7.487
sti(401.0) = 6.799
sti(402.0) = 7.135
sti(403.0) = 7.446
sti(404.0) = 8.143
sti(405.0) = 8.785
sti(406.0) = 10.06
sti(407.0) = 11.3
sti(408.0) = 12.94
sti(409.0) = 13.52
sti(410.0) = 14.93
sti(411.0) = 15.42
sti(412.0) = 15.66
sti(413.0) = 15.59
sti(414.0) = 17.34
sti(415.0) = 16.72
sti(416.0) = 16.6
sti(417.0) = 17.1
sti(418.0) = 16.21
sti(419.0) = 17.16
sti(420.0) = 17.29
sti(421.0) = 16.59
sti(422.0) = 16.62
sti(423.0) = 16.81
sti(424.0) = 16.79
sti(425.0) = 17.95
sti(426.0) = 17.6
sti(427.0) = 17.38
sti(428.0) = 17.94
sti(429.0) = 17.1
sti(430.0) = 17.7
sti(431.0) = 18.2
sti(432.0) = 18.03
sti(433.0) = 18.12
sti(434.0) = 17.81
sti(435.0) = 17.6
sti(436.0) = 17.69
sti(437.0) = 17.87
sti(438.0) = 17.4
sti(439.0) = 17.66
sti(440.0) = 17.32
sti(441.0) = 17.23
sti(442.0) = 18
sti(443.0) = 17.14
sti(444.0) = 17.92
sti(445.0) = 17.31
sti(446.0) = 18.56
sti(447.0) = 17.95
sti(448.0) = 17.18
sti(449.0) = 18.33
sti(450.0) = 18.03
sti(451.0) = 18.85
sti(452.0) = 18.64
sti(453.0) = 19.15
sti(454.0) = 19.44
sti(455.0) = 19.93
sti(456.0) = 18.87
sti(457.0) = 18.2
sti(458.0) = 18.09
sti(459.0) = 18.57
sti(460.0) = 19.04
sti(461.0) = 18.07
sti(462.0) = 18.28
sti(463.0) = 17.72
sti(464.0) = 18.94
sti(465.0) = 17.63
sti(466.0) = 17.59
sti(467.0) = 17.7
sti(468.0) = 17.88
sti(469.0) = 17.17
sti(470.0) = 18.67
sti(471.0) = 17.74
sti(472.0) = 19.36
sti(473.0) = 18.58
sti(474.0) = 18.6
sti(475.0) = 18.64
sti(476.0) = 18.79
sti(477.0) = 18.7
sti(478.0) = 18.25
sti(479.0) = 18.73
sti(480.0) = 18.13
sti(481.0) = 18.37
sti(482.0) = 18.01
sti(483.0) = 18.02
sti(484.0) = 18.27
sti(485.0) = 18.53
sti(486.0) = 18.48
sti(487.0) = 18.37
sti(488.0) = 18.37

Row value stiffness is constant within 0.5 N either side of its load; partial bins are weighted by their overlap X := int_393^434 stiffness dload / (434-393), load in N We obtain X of 13.9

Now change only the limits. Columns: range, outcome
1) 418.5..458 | 17.8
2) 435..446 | 17.6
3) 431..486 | 18.2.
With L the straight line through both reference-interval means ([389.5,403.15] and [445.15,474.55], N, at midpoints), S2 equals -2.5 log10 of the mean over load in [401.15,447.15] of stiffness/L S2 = -0.24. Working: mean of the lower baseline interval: 8.35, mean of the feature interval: 15.9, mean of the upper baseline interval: 18.4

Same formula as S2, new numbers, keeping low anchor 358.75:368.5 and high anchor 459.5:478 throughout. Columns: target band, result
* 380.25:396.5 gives 0.13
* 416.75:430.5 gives -0.24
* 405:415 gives -0.13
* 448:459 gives -0.12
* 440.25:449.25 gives -0.12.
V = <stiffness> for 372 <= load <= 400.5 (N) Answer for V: 9.93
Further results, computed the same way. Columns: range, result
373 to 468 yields 14.6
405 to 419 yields 14.7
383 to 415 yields 10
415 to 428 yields 17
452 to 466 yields 18.6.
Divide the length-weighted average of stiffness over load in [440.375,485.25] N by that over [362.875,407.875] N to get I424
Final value 1.92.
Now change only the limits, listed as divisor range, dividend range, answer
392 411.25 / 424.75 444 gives 1.81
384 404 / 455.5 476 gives 2.25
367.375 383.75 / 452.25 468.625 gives 1.60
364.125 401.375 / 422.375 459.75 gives 1.86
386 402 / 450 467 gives 2.27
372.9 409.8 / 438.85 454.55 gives 1.84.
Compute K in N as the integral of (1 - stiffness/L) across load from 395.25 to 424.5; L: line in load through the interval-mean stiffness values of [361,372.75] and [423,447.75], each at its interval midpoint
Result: 3.2 N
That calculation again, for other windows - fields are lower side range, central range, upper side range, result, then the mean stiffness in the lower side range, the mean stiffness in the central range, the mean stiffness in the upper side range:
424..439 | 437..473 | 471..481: 0.02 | 17.7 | 18.2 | 18.6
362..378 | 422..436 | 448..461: -1.30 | 10.1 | 17.6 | 18.7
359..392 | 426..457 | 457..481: -4.57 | 9.54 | 18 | 18.3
